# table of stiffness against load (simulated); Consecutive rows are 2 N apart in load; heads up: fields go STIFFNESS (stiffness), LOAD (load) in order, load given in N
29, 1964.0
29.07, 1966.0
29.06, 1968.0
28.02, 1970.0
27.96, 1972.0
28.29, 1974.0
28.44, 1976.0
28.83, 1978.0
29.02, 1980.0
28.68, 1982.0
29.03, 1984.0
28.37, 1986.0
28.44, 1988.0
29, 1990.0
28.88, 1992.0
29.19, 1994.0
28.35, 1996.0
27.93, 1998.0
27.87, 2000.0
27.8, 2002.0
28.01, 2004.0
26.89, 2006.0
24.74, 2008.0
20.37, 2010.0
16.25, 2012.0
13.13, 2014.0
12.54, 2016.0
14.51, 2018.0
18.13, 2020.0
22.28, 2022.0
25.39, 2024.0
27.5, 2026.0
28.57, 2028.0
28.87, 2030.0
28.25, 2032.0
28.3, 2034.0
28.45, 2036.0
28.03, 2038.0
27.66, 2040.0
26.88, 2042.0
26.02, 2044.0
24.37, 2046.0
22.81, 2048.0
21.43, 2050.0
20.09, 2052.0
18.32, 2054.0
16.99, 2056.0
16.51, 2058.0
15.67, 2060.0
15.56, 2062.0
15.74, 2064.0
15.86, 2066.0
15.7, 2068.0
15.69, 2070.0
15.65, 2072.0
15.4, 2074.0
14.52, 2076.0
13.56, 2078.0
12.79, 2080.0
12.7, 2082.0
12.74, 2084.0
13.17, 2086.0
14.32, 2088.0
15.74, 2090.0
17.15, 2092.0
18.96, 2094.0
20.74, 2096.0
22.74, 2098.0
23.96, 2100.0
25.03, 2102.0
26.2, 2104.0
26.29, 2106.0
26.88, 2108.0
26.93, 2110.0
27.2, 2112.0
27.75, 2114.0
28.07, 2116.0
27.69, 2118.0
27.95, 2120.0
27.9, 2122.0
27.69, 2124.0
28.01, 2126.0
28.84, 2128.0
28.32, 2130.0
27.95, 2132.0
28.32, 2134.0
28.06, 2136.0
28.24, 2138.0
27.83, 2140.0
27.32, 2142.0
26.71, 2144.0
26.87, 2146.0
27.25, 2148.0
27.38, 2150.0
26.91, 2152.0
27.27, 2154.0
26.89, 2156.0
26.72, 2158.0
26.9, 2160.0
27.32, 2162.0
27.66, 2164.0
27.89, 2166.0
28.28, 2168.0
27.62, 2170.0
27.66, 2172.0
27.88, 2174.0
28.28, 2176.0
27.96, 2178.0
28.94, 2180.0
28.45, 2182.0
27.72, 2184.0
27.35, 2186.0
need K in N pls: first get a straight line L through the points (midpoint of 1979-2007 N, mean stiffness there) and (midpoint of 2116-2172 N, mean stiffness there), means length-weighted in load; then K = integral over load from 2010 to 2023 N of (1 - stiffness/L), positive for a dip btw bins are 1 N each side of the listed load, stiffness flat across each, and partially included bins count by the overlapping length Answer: 5.4 N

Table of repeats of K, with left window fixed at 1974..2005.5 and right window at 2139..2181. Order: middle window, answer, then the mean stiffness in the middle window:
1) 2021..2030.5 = 0.63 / 26.4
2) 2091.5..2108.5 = 2.85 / 23.2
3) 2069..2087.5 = 9.22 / 14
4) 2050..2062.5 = 4.67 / 17.6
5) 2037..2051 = 1.42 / 25.3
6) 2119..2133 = -0.20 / 28.1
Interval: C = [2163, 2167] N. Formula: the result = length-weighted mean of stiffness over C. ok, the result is 27.8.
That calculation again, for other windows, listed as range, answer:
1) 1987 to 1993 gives 28.8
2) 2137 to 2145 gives 27.5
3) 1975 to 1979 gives 28.6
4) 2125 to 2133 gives 28.3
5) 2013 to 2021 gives 14.6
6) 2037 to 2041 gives 27.8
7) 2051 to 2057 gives 18.5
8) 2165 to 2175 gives 27.9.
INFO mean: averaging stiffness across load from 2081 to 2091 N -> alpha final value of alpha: 13.7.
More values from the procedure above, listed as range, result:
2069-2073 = 15.7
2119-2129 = 28.1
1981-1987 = 28.7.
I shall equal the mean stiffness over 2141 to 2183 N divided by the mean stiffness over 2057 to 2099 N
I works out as 1.75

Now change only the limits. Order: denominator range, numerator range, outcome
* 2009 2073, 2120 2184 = 1.32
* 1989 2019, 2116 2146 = 1.18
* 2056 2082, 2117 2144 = 1.84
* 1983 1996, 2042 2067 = 0.67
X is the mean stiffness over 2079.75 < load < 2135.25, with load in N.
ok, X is 23.5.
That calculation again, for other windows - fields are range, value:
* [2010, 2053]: 23.2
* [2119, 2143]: 28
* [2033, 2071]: 21.1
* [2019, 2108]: 20.5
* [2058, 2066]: 15.8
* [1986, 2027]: 24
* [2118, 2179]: 27.7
